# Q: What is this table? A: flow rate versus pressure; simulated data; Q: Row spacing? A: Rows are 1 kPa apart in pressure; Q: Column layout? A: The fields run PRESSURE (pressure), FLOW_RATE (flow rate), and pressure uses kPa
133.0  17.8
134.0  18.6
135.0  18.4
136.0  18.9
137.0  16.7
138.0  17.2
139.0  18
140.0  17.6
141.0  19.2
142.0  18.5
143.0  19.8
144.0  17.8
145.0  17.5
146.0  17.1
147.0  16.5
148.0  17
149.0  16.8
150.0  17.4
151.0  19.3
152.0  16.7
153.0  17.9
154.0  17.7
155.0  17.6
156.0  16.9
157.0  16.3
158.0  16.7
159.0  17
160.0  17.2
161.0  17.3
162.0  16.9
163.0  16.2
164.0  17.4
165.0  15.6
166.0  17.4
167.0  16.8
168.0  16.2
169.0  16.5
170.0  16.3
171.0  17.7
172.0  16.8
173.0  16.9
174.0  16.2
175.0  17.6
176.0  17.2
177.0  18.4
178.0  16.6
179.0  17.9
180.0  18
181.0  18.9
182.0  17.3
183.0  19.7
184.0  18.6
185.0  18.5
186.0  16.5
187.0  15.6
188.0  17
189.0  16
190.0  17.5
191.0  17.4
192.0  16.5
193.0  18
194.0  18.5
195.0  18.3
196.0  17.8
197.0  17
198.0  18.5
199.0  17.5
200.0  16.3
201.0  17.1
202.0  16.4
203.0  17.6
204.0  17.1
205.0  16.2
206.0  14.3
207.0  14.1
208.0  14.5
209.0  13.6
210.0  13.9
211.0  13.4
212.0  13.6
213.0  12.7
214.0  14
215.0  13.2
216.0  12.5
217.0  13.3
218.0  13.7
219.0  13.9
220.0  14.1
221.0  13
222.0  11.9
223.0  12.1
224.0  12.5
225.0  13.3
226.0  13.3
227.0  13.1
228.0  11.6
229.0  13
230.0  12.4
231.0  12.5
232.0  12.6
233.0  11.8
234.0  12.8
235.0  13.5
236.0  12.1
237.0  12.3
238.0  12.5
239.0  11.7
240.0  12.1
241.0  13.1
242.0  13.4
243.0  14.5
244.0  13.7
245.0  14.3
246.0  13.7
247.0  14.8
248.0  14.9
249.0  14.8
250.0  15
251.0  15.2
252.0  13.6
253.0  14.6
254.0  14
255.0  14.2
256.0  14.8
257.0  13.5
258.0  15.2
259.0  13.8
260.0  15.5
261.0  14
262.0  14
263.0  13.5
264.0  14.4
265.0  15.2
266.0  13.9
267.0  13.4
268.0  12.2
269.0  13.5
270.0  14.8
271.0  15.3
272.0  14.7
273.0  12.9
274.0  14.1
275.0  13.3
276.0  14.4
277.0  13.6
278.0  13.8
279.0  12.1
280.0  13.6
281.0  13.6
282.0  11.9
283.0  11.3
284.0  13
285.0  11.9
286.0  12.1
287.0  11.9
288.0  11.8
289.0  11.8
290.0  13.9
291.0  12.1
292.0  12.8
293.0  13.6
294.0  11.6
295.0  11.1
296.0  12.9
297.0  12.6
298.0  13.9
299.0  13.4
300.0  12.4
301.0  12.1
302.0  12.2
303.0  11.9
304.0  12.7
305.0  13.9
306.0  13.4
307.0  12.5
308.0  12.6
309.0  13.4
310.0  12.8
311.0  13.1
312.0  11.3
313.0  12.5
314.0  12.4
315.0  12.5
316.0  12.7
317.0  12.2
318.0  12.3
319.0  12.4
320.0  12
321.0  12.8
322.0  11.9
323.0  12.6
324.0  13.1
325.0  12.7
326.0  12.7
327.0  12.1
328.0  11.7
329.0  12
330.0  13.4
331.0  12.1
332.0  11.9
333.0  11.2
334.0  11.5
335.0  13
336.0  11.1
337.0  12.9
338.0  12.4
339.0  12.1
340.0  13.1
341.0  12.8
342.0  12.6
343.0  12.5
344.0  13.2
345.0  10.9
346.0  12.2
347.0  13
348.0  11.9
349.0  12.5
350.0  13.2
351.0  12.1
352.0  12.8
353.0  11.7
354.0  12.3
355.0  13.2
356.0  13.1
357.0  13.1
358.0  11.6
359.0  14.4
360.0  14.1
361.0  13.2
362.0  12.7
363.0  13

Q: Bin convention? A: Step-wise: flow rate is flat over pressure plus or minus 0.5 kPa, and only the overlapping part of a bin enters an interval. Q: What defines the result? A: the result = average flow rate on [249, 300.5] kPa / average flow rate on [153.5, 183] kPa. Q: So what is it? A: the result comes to 0.8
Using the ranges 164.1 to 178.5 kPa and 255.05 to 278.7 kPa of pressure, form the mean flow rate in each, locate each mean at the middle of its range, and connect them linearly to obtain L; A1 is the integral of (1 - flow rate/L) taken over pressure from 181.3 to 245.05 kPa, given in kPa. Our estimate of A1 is 4.0 kPa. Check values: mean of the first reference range 16.9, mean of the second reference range 14.1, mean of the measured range 14.7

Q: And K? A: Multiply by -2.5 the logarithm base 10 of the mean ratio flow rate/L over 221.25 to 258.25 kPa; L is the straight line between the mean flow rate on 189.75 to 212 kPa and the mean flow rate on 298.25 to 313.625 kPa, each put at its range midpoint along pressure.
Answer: 0.125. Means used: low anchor 16.4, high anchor 12.7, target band 13.3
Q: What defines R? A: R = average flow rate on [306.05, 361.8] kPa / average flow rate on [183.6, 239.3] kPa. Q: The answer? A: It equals 0.85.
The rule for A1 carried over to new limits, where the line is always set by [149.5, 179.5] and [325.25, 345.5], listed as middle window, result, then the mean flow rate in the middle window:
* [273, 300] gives 1.7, 12.8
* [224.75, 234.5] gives 1.7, 12.6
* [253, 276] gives 0.2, 14.1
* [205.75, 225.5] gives 2.9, 13.4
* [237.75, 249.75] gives 0.9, 13.7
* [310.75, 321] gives 0.4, 12.3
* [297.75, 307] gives 0.3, 12.8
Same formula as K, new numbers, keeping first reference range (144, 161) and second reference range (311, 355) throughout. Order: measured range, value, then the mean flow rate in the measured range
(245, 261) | 0.00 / 14.5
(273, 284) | 0.05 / 13.1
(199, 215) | 0.05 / 15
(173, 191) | -0.07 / 17.5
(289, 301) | 0.06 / 12.7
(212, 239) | 0.19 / 12.8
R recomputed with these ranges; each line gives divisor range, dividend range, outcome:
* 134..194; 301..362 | 0.72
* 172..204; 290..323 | 0.72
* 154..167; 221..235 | 0.74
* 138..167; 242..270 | 0.82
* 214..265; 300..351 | 0.92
